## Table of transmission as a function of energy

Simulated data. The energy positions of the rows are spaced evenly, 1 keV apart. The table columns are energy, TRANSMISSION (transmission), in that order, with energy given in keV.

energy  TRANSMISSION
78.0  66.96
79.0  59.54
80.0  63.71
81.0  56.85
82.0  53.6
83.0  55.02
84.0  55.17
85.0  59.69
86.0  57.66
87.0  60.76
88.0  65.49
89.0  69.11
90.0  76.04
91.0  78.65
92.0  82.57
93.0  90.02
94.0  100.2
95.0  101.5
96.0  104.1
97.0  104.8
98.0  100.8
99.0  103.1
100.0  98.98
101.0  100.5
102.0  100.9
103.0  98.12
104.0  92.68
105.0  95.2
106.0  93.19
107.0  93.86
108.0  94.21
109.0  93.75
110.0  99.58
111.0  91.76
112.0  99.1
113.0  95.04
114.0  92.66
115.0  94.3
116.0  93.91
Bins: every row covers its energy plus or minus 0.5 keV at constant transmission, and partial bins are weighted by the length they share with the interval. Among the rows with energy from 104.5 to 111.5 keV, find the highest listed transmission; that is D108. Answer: 99.58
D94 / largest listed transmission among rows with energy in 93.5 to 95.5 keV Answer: 101.5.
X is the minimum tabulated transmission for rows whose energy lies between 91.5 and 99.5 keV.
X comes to 82.57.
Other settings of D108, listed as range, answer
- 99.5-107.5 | 100.9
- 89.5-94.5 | 100.2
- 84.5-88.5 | 65.49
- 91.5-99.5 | 104.8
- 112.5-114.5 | 95.04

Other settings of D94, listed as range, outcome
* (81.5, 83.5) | 55.02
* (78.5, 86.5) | 63.71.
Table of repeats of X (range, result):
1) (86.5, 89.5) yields 60.76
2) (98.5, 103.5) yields 98.12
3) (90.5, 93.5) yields 78.65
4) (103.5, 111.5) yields 91.76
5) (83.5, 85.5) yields 55.17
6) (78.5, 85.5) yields 53.6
